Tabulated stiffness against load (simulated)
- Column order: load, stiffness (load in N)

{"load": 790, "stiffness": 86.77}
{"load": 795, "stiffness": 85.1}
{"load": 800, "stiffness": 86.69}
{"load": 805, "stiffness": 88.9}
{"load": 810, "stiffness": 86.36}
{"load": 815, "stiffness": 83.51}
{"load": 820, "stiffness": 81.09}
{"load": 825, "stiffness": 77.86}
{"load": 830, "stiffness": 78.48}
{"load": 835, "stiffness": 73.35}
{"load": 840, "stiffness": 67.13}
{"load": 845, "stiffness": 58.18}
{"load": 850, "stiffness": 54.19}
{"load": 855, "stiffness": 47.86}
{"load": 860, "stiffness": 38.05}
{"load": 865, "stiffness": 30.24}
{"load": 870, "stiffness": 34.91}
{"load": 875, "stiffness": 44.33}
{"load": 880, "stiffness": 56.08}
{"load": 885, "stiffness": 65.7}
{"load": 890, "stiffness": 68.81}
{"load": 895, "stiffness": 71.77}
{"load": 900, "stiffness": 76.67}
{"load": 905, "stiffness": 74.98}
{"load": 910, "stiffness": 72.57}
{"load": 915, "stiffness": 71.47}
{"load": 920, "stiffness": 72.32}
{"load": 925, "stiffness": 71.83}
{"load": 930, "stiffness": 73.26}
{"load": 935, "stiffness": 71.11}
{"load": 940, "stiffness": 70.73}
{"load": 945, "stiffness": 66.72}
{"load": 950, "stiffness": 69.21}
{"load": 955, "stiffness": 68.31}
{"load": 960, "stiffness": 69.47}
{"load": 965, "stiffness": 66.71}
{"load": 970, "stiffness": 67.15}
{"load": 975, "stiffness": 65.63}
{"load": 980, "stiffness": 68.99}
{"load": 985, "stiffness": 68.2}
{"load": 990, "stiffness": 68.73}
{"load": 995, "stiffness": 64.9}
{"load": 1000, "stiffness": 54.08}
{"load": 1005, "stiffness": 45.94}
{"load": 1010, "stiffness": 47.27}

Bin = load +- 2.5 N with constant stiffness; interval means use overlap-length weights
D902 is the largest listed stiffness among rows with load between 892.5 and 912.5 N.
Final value 76.67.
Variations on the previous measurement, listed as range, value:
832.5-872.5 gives 73.35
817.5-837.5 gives 81.09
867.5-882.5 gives 56.08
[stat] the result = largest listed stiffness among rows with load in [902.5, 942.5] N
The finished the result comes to 74.98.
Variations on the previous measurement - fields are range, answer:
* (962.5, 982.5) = 68.99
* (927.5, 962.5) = 73.26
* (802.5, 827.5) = 88.9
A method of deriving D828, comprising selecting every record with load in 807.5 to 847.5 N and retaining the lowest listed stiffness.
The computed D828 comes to 58.18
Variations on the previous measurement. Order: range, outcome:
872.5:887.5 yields 44.33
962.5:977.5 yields 65.63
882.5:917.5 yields 65.7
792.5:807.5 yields 85.1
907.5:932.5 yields 71.47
